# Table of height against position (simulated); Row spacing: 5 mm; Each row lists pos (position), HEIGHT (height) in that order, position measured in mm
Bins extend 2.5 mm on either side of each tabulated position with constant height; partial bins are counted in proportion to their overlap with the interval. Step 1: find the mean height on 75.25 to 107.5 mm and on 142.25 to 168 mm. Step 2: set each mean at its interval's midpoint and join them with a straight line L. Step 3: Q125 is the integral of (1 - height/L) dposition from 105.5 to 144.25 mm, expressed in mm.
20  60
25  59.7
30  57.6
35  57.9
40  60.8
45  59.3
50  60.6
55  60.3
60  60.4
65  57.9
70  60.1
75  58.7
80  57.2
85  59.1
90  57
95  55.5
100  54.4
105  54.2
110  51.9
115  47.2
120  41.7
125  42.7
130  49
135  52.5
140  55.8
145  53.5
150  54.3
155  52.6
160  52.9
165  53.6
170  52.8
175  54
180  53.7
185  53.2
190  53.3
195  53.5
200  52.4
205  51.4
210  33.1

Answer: 3.97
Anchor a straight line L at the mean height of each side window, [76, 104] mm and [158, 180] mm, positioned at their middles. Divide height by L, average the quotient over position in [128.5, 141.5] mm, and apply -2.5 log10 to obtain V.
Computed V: 0.05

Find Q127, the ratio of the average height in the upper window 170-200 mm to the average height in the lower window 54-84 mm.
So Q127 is 0.90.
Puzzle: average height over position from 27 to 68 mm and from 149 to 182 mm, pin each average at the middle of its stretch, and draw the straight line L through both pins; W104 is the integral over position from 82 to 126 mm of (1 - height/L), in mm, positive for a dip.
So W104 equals 3.6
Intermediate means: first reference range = 59.4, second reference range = 53.4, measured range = 51.9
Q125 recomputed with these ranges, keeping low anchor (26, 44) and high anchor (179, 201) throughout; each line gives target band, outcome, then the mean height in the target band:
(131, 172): 1.0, 53.3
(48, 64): -0.6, 60.2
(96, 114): 1.0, 53.1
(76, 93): -0.2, 57.8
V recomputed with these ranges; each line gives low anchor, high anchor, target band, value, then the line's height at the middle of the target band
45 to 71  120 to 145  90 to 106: -0.02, 54.3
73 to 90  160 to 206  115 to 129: 0.27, 56.1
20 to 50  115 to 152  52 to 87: -0.06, 55.9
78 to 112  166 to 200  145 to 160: 0.02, 54.1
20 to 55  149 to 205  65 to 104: 0.00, 57.3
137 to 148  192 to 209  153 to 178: 0.00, 53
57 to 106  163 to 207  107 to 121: 0.18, 56.2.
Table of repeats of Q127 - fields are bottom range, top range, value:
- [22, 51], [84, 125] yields 0.87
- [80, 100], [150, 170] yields 0.94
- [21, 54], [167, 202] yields 0.90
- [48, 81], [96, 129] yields 0.83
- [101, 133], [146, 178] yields 1.11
